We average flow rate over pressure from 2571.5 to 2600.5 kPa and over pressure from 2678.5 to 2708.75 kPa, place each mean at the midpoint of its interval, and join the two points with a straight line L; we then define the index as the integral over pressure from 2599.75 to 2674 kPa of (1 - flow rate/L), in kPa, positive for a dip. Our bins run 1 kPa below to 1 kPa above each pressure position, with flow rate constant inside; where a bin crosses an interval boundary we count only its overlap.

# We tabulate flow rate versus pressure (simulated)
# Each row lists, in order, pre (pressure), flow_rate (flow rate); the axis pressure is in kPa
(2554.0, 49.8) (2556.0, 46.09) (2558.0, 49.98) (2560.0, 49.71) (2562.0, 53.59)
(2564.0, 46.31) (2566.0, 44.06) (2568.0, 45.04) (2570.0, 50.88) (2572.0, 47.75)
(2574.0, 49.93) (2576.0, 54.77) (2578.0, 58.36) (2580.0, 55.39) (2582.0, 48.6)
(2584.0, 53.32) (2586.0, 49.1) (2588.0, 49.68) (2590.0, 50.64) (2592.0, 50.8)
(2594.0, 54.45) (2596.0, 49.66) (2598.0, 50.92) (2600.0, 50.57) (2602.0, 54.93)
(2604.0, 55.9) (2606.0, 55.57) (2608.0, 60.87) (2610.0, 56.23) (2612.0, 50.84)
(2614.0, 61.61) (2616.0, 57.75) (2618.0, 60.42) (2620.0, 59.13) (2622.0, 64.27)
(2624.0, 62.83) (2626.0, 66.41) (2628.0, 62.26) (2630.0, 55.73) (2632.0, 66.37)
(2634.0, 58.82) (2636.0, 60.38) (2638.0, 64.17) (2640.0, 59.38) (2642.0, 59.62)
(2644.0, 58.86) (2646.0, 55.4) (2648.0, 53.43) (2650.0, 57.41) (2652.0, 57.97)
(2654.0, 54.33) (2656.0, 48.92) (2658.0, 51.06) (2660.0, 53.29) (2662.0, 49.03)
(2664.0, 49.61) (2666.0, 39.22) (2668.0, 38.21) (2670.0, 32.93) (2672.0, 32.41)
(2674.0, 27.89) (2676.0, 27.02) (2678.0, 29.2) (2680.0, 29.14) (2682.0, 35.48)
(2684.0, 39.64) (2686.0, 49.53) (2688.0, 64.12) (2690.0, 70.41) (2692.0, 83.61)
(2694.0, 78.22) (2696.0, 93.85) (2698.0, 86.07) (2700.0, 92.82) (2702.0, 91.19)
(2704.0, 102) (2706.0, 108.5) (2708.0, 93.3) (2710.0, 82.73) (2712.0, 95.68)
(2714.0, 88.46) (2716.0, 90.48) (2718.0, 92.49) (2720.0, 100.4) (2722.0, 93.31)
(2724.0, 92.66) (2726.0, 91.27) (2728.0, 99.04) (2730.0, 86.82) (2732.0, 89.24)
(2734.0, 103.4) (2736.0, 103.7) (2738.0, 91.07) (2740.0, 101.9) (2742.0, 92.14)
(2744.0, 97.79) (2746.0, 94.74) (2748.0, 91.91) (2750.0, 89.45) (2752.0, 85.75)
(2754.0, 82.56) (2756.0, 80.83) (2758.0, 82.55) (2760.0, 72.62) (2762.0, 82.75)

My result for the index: 8.0 kPa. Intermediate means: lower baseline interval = 51.7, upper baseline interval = 73.6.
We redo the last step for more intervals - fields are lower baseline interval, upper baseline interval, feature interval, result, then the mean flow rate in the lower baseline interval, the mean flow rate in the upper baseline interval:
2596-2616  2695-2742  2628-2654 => 3.2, 55.1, 94.3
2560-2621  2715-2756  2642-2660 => 3.8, 52.9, 93.2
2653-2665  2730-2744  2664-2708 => 5.7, 51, 96.3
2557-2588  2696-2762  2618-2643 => 1.6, 50.4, 92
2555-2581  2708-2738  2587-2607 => 2.0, 50.1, 93.5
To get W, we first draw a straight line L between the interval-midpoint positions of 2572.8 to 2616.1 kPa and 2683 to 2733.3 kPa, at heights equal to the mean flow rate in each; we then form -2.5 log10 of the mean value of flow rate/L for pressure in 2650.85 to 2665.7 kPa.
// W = 0.36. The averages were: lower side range 53.5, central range 51.5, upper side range 86.3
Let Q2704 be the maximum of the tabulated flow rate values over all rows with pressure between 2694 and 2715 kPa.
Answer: 108.5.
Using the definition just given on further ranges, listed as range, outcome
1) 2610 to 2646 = 66.41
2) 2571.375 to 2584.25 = 58.36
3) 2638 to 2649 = 64.17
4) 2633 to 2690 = 70.41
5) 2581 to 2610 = 60.87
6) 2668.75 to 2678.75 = 32.93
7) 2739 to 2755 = 101.9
